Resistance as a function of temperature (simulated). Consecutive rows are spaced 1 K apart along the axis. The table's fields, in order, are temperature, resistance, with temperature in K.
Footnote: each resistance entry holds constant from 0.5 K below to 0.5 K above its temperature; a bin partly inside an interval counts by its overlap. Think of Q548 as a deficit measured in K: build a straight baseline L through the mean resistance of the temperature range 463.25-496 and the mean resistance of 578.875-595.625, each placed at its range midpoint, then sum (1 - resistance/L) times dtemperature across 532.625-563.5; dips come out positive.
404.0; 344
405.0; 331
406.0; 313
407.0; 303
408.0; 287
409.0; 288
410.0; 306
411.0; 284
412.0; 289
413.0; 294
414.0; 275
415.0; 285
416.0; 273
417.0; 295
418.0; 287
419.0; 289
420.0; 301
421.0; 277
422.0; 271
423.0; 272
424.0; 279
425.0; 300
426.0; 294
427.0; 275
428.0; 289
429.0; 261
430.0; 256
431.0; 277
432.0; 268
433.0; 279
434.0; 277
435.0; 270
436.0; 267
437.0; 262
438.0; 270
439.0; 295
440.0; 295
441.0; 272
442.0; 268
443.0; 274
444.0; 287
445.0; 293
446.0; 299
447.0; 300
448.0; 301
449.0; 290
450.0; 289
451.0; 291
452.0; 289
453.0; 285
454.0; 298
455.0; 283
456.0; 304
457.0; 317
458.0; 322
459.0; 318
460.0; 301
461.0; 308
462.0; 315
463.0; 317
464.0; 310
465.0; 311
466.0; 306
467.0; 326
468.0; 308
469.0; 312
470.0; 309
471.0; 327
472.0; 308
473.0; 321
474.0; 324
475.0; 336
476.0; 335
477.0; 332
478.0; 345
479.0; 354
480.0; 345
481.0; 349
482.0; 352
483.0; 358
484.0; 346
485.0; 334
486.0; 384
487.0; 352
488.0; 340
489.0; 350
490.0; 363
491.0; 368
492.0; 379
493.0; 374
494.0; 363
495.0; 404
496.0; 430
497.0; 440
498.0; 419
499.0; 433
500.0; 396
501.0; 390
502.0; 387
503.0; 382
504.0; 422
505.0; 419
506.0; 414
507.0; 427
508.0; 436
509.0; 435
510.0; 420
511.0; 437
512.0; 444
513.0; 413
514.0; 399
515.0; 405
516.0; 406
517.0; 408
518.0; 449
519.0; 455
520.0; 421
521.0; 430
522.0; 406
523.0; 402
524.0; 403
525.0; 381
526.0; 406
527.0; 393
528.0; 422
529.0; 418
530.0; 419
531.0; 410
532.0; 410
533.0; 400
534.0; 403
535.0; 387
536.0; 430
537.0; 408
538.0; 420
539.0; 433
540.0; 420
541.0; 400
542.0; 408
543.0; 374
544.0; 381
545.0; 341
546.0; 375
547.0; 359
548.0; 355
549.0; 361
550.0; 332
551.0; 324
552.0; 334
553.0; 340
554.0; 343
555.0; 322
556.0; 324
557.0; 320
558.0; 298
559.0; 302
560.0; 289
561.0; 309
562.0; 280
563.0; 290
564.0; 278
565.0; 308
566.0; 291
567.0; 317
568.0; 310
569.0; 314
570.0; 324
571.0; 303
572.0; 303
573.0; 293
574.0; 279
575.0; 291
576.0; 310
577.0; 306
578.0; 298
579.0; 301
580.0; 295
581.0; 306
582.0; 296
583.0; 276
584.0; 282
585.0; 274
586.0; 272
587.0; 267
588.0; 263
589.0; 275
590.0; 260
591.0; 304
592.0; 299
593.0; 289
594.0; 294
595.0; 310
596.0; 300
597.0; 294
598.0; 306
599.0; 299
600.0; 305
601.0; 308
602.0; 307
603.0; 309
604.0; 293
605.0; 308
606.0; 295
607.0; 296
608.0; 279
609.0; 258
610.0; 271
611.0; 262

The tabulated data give -5.0 K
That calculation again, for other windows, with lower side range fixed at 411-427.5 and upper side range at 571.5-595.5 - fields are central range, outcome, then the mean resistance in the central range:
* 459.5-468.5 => -0.8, 311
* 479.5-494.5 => -3.7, 357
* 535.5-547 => -4.4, 397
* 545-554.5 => -1.9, 347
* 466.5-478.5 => -1.6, 324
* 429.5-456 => 0.3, 283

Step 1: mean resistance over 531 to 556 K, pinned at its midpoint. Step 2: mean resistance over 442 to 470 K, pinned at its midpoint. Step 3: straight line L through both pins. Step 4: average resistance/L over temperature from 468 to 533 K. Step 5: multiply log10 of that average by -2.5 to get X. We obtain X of -0.14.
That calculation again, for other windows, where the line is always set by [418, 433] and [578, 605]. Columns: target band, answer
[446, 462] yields -0.069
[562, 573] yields -0.044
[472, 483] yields -0.193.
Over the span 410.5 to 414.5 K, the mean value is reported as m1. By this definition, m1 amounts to 286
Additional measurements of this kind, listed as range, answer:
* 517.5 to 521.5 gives 439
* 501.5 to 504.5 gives 397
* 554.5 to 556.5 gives 323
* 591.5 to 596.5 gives 298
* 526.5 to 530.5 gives 413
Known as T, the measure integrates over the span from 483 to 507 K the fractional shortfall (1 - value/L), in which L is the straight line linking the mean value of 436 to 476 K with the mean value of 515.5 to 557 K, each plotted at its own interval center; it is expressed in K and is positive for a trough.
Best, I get -2.9 K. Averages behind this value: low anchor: 301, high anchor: 390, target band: 387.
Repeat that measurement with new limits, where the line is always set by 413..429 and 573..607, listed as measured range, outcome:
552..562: -0.8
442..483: -3.8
